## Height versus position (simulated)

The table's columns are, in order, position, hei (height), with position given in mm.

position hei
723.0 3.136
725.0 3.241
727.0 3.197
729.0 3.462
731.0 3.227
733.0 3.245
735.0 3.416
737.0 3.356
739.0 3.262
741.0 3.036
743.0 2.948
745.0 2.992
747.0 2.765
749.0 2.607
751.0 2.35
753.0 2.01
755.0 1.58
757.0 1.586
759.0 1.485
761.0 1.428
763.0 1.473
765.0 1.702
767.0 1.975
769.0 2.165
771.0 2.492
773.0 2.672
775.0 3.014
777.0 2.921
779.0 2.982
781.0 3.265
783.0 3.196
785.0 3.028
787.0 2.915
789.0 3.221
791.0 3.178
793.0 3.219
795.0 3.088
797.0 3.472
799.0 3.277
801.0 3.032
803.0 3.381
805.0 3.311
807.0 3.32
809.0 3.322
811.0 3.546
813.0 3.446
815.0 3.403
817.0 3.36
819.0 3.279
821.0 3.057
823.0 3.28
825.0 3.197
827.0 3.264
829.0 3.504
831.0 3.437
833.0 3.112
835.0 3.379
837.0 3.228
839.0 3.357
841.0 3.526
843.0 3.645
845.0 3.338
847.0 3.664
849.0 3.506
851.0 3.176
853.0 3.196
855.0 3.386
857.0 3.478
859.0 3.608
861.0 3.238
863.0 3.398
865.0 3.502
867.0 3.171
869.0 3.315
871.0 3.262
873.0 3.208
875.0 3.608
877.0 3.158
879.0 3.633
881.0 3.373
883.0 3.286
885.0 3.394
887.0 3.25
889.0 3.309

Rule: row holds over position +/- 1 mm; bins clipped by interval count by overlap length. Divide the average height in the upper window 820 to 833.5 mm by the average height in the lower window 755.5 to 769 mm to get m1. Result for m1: 1.98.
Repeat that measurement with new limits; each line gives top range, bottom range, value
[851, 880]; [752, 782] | 1.54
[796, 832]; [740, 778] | 1.46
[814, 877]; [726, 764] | 1.29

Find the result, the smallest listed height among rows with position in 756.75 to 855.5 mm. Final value 1.428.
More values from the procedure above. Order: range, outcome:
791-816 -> 3.032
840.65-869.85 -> 3.171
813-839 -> 3.057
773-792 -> 2.672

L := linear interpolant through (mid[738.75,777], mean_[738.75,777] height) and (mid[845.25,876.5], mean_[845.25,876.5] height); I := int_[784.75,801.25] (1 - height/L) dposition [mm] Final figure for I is -3.2 mm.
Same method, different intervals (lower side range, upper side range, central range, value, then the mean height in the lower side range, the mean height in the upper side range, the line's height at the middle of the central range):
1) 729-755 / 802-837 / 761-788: 4.7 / 2.9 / 3.33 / 3.08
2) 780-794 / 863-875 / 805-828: -0.8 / 3.15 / 3.33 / 3.21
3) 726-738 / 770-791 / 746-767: 8.3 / 3.32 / 2.98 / 3.15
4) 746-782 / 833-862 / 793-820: -4.7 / 2.25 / 3.4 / 2.83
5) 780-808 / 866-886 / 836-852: -0.7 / 3.21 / 3.34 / 3.29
